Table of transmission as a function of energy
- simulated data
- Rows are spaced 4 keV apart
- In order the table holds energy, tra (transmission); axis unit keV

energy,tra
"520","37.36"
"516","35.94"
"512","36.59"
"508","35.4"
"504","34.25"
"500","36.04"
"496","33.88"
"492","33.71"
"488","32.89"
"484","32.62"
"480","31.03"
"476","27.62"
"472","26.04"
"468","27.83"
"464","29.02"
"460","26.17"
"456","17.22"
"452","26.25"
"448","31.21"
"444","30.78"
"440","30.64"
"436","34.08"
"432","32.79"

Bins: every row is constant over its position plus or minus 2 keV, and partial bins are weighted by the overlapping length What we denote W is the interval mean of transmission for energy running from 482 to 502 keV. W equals 33.8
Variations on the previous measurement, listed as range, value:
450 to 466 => 24.7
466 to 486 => 29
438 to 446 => 30.7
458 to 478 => 27.3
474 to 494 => 31.6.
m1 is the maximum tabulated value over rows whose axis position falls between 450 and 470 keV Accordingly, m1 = 29.02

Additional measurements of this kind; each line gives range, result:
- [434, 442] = 34.08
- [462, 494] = 33.71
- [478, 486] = 32.62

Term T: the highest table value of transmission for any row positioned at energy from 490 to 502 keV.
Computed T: 36.04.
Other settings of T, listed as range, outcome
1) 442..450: 31.21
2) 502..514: 36.59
